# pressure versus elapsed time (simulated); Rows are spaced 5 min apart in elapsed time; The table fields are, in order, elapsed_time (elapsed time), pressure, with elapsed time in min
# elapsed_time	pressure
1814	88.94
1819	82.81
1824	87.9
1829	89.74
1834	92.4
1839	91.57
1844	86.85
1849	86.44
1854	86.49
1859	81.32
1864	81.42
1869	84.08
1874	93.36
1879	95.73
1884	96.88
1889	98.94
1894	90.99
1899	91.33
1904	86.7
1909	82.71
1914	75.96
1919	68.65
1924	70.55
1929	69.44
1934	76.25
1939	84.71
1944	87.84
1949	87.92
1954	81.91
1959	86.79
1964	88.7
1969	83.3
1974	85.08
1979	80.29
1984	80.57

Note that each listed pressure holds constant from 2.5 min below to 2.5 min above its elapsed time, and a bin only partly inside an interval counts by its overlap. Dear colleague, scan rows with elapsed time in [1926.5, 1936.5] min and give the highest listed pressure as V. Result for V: 76.25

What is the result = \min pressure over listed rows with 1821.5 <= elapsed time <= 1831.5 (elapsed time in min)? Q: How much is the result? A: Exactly 87.9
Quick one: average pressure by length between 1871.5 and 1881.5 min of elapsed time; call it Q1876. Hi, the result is 94.5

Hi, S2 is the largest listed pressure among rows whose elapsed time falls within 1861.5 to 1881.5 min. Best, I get 95.73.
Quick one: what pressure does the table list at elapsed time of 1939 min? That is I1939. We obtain 84.71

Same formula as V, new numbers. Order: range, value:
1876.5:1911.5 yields 98.94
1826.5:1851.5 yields 92.4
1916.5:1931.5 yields 70.55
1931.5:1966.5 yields 88.7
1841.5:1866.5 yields 86.85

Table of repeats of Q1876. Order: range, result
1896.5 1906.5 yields 89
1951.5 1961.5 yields 84.3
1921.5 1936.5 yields 72.1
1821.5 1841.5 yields 90.4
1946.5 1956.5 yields 84.9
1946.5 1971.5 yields 85.7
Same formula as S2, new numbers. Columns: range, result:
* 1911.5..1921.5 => 75.96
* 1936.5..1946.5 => 87.84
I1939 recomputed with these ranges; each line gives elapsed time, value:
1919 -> 68.65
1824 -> 87.9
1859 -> 81.32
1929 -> 69.44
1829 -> 89.74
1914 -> 75.96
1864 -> 81.42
